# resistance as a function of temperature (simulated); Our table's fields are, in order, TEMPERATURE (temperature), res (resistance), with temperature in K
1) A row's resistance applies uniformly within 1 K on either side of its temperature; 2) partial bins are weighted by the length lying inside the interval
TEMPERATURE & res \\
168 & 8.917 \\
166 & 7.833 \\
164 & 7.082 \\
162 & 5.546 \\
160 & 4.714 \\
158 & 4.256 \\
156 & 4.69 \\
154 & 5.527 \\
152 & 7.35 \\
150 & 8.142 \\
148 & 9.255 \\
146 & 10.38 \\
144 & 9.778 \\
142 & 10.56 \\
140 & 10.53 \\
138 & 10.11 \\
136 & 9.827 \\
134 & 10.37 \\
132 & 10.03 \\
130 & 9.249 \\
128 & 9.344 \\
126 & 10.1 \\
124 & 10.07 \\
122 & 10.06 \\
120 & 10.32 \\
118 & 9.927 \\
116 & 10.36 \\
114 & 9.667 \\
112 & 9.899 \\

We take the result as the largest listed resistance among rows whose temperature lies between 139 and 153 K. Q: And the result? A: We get 10.56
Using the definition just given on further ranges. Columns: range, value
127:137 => 10.37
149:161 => 8.142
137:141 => 10.53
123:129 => 10.1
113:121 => 10.36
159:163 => 5.546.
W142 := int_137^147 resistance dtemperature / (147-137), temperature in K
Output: 10.3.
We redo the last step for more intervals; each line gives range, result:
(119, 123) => 10.2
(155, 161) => 4.55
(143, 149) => 9.8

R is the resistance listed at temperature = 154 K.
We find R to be 5.527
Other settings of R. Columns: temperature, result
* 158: 4.256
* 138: 10.11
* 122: 10.06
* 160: 4.714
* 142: 10.56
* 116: 10.36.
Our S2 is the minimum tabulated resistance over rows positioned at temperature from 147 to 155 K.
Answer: 5.527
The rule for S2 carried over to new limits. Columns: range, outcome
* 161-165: 5.546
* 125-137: 9.249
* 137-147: 9.778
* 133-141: 9.827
